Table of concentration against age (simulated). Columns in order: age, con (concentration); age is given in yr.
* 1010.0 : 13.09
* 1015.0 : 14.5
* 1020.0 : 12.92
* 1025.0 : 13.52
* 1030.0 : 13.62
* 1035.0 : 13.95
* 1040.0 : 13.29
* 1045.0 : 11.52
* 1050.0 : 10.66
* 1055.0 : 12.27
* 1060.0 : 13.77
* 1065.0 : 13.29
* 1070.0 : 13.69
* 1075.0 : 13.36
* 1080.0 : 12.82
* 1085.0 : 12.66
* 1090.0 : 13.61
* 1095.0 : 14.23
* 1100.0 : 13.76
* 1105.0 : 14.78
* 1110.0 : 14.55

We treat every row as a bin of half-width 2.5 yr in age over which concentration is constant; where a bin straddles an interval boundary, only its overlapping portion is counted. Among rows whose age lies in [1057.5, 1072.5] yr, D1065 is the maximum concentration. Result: 13.77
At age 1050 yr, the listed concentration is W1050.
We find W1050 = 10.66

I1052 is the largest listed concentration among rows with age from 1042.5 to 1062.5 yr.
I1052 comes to 13.77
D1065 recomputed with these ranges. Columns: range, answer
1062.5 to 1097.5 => 14.23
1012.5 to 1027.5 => 14.5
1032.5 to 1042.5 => 13.95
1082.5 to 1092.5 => 13.61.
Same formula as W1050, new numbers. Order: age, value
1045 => 11.52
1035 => 13.95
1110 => 14.55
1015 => 14.5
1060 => 13.77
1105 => 14.78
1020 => 12.92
